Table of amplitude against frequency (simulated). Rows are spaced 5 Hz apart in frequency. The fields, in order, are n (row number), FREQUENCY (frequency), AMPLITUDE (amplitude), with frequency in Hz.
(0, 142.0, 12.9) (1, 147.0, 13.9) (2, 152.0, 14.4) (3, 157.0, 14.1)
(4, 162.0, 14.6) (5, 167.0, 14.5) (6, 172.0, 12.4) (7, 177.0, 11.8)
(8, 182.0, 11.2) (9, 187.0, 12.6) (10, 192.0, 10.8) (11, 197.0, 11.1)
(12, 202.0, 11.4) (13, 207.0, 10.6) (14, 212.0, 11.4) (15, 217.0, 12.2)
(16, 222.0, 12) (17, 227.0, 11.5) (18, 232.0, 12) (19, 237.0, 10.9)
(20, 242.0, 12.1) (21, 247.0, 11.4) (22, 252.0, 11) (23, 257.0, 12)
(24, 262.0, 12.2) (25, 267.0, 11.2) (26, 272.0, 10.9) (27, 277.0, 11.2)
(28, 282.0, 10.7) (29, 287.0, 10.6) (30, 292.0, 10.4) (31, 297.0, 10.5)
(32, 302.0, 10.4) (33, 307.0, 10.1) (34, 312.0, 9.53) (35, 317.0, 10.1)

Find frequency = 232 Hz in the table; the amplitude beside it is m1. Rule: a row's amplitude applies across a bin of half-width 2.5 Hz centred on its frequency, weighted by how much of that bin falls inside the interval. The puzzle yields 12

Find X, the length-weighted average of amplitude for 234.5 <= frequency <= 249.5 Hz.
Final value 11.5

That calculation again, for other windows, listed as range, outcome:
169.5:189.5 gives 12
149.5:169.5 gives 14.4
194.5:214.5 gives 11.1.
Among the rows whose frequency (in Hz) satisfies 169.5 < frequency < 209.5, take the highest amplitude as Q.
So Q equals 12.6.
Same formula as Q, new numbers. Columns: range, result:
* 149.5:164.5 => 14.6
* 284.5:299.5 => 10.6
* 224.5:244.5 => 12.1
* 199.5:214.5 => 11.4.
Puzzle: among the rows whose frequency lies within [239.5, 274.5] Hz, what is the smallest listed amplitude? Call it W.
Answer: 10.9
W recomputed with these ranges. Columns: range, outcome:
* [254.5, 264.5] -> 12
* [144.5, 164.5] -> 13.9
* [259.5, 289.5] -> 10.6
